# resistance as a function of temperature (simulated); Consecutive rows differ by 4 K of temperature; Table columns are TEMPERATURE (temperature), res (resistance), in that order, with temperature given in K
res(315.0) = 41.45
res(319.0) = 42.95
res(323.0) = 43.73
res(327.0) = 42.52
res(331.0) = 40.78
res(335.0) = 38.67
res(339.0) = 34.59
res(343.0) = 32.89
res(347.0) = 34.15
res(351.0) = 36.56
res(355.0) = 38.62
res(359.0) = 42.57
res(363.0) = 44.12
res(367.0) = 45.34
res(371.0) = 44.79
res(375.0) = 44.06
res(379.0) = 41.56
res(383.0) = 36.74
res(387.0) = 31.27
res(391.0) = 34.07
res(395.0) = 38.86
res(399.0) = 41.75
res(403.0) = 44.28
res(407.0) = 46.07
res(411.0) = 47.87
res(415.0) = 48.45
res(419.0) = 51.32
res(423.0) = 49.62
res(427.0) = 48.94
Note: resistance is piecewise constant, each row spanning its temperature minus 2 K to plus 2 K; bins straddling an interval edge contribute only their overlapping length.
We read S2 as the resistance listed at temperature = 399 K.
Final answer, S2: 41.75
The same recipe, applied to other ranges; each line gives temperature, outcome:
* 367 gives 45.34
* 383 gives 36.74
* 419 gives 51.32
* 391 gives 34.07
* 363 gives 44.12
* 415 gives 48.45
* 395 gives 38.86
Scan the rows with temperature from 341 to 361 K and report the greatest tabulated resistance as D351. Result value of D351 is 42.57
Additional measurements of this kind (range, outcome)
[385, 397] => 38.86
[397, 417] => 48.45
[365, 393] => 45.34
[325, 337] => 42.52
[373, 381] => 44.06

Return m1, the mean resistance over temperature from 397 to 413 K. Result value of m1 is 45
